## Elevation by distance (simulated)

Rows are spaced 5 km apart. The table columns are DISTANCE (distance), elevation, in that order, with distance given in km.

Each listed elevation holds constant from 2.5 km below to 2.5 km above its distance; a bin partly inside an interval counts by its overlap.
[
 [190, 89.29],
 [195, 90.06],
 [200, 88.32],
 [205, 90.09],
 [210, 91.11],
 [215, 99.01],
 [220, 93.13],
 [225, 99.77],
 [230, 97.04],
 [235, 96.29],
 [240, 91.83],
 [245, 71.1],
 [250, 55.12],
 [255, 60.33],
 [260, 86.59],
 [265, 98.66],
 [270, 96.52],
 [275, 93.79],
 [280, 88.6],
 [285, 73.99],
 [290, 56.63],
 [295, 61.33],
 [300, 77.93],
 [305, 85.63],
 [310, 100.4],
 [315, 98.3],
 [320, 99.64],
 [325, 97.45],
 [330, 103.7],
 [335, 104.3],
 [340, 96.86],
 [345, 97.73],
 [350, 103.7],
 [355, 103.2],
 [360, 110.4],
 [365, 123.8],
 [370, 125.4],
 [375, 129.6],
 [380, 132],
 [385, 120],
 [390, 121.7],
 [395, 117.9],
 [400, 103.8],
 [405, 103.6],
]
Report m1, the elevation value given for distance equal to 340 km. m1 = 96.86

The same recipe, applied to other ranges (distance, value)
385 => 120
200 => 88.32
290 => 56.63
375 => 129.6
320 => 99.64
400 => 103.8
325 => 97.45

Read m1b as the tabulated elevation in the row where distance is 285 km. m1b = 73.99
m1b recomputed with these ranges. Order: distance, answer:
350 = 103.7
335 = 104.3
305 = 85.63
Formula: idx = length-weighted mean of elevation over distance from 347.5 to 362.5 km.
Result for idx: 106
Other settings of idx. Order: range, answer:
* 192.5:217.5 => 91.7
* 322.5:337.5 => 102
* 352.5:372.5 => 116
